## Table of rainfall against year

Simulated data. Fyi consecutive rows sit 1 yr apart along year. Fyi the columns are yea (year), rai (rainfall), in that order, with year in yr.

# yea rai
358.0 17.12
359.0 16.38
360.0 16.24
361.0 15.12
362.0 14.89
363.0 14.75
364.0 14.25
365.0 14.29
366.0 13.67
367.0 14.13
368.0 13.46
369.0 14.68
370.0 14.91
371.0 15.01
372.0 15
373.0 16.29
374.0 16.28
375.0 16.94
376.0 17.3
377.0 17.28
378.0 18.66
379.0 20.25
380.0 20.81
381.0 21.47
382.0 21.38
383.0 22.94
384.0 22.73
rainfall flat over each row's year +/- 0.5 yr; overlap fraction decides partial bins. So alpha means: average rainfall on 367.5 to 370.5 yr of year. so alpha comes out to 14.3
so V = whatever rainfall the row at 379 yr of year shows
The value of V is 20.25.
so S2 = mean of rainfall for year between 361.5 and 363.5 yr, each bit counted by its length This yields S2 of 14.8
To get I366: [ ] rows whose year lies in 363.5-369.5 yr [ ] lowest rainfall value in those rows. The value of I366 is 13.46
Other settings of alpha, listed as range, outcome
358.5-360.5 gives 16.3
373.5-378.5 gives 17.3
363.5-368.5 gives 14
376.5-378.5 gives 18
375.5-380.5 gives 18.9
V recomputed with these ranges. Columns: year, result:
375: 16.94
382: 21.38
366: 13.67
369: 14.68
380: 20.81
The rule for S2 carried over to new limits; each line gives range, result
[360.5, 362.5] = 15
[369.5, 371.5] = 15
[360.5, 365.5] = 14.7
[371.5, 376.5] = 16.4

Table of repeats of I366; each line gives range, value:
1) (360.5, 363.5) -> 14.75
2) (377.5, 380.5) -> 18.66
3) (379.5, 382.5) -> 20.81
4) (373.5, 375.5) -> 16.28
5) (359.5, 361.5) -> 15.12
